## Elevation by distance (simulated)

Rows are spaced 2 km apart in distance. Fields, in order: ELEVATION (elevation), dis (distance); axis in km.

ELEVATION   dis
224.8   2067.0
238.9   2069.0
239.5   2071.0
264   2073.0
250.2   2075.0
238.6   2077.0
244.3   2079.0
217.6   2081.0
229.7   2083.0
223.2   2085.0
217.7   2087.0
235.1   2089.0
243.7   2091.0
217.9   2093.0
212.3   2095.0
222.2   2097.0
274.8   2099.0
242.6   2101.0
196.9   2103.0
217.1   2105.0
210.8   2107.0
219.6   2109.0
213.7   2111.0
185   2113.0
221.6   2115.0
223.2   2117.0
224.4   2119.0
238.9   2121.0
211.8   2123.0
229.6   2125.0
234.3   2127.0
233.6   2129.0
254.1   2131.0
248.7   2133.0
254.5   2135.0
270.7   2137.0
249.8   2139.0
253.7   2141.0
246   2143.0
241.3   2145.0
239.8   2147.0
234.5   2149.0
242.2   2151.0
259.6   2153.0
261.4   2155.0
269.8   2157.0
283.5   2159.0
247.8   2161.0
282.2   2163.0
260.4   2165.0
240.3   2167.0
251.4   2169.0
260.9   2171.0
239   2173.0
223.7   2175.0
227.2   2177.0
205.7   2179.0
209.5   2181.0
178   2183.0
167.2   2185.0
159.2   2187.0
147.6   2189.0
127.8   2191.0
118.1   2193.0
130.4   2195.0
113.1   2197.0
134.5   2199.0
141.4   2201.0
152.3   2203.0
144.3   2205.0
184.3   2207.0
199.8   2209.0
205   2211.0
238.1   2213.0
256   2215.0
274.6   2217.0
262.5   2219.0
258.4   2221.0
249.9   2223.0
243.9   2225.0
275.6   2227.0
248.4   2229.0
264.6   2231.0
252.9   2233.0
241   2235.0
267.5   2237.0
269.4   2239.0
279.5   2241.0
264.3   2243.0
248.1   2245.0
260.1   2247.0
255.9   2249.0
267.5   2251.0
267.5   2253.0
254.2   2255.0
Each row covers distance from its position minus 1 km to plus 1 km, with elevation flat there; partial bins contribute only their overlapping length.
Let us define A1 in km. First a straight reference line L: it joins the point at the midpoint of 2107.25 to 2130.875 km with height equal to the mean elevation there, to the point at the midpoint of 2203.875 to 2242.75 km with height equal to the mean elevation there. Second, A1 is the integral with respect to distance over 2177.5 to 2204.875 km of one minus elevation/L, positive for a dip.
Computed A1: 9.57 km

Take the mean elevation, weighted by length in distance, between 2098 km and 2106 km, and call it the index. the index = 233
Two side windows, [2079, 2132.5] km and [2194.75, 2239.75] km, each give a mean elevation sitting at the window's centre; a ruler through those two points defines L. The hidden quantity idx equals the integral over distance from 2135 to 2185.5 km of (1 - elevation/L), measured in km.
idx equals -4.6 km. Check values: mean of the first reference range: 226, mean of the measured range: 243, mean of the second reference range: 219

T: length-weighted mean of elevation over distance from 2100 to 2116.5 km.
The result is 214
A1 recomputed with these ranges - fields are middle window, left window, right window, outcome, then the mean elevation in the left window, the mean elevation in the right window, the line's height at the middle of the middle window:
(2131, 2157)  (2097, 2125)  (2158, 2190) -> -3.3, 222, 224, 223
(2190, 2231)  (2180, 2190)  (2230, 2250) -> 3.3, 172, 260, 213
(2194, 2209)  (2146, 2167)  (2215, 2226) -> 6.5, 257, 258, 258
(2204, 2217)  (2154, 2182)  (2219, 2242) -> 2.3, 247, 259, 255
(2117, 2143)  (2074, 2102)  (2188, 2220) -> -3.5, 234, 177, 213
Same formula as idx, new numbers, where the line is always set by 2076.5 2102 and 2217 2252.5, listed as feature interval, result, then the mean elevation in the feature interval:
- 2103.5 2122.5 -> 1.6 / 216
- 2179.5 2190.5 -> 3.5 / 172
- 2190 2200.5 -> 5.3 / 126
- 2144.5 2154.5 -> 0.0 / 244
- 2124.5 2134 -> 0.0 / 241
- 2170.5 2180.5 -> 0.8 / 229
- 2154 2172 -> -1.2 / 262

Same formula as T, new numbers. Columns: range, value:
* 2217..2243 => 260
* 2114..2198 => 224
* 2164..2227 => 201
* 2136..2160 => 254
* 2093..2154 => 233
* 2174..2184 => 209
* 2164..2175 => 248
